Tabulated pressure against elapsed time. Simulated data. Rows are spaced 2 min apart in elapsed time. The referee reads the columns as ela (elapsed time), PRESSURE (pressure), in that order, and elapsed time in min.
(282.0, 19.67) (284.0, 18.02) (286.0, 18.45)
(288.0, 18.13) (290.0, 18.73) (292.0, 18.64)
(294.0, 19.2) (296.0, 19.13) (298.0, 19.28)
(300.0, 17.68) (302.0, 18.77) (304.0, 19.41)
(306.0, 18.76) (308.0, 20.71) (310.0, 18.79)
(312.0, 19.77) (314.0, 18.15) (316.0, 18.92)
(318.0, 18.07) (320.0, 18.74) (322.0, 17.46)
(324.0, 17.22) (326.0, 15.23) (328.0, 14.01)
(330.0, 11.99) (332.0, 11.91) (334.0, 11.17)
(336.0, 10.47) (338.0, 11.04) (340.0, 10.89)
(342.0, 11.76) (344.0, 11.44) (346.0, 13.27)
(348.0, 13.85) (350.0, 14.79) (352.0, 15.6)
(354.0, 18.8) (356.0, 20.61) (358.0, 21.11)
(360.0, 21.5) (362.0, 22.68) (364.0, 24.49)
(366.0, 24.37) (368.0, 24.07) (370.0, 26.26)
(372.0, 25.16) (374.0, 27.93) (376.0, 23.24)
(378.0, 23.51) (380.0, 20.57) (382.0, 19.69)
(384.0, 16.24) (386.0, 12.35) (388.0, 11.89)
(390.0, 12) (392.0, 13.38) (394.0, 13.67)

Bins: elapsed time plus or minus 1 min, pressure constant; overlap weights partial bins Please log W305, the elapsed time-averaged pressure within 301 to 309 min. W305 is 19.4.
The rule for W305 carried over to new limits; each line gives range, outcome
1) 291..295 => 18.9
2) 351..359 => 19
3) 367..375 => 25.9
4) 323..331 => 14.6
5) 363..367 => 24.4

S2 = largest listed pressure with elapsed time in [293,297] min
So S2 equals 19.2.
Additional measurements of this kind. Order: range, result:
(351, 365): 24.49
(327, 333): 14.01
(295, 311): 20.71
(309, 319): 19.77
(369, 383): 27.93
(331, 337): 11.91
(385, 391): 12.35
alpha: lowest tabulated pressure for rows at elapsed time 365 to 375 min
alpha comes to 24.07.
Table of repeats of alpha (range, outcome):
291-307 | 17.68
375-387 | 12.35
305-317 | 18.15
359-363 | 21.5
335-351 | 10.47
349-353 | 14.79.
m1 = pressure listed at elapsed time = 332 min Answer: 11.91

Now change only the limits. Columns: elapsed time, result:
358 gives 21.11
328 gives 14.01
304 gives 19.41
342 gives 11.76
